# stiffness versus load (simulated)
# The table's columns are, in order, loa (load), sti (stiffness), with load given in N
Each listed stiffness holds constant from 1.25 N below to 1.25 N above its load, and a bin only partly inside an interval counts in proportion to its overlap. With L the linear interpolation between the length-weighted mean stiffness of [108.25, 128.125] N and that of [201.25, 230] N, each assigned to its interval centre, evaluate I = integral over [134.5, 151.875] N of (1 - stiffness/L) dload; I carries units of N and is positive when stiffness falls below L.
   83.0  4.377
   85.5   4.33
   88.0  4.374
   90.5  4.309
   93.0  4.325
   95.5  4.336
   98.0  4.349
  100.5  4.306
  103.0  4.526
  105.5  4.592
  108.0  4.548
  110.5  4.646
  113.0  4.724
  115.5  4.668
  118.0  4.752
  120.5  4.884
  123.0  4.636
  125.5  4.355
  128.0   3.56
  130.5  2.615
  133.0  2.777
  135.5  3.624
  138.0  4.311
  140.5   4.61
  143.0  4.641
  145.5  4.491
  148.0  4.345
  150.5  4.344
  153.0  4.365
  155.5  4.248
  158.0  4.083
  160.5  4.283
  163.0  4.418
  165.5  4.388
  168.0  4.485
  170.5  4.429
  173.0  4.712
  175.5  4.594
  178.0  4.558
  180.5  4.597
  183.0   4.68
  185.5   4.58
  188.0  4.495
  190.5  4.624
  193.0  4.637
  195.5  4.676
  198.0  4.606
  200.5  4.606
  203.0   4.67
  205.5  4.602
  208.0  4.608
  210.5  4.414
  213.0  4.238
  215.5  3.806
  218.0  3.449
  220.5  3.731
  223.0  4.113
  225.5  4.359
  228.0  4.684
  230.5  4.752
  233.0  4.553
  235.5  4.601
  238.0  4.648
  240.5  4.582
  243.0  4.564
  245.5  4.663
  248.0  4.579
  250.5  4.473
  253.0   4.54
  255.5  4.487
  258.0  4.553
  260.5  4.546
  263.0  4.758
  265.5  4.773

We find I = 0.6 N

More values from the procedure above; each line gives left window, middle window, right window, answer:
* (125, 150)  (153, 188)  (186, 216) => -1.9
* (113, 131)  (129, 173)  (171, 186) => 3.1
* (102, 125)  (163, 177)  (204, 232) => -0.2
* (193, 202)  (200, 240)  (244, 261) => 2.0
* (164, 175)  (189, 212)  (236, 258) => -0.3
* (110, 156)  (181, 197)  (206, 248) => -1.1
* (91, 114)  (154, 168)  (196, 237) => 0.4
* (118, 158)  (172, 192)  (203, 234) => -1.8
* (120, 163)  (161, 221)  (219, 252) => -2.0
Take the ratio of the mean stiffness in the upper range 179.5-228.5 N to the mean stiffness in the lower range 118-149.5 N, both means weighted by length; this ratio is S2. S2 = 1.1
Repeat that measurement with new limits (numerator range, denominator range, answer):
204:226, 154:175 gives 0.94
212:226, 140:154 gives 0.88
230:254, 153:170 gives 1.06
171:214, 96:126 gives 1.00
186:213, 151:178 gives 1.04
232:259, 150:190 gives 1.02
